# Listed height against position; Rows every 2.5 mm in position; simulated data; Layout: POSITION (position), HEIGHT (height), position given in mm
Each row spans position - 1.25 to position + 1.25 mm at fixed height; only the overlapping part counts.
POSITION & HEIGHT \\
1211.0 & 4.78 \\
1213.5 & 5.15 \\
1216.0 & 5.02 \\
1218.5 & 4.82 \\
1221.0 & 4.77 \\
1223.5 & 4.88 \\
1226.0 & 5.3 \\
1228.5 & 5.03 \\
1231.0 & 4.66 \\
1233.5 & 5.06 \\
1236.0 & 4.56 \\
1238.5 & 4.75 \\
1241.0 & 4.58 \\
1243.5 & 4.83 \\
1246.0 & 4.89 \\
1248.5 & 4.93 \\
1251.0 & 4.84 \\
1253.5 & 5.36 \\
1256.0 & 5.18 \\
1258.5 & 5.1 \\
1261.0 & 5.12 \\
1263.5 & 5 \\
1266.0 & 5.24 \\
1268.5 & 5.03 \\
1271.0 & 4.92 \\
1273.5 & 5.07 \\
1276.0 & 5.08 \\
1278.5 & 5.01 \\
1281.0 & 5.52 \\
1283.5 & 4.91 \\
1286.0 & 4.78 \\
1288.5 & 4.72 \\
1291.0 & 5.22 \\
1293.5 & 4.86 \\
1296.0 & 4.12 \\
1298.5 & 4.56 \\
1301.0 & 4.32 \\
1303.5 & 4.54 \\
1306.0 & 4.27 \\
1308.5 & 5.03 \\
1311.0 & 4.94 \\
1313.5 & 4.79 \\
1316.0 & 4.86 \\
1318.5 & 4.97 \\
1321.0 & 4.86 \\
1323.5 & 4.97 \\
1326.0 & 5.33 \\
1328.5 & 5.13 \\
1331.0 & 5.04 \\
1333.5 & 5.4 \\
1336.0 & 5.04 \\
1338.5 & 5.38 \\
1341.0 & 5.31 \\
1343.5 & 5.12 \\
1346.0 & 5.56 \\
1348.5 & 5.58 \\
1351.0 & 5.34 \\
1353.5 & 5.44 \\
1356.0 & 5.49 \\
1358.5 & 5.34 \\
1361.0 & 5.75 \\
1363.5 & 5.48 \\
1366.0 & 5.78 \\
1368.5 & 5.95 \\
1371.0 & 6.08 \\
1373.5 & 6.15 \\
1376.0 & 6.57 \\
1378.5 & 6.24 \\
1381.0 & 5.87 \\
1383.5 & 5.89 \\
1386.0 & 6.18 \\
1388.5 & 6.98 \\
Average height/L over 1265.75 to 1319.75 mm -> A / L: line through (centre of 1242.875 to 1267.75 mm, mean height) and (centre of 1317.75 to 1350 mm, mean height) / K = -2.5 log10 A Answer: 0.06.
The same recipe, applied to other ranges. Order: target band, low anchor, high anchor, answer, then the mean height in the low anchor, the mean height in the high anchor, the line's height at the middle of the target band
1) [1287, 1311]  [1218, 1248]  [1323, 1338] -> 0.09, 4.85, 5.17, 5.07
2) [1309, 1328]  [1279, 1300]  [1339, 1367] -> 0.03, 4.84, 5.47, 5.12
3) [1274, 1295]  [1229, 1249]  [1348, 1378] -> 0.03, 4.79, 5.76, 5.14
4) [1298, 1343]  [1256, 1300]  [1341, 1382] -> 0.09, 4.96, 5.72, 5.35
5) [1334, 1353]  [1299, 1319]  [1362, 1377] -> 0.02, 4.7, 5.99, 5.43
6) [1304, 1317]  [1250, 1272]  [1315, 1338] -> 0.07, 5.09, 5.08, 5.08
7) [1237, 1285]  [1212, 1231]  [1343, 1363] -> 0.02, 4.97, 5.47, 5.12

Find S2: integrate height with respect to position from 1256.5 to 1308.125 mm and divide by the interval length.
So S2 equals 4.88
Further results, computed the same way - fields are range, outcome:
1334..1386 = 5.68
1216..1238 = 4.89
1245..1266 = 5.07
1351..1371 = 5.62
